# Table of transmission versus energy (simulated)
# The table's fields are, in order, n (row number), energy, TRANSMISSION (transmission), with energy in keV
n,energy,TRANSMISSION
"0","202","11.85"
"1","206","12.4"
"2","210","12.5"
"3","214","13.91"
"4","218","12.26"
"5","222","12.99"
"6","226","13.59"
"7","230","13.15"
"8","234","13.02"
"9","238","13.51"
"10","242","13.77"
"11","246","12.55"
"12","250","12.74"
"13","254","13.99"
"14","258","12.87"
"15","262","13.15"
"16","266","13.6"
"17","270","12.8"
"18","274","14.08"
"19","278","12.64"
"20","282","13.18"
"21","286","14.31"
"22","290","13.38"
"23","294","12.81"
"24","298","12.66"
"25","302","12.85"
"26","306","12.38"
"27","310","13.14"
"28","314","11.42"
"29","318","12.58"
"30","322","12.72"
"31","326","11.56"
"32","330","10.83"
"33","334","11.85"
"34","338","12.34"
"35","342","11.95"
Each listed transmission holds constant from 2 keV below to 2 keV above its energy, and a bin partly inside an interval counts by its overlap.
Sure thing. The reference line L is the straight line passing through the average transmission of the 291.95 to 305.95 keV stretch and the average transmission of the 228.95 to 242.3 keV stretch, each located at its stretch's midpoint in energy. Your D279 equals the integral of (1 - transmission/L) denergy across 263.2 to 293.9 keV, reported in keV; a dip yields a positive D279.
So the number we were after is -1.11 keV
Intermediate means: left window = 13.3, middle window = 13.4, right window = 12.7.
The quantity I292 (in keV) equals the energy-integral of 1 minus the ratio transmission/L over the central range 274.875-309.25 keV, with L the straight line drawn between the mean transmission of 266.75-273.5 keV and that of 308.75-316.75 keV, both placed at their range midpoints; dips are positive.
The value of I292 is -0.9 keV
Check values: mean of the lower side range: 13.2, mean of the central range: 13.1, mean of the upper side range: 12.2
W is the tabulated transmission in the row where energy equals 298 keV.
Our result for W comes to 12.66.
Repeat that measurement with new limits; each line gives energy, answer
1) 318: 12.58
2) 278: 12.64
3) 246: 12.55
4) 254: 13.99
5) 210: 12.5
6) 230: 13.15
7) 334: 11.85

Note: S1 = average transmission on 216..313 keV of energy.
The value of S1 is 13.1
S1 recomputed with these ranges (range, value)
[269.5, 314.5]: 13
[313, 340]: 11.9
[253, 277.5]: 13.3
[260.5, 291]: 13.4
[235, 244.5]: 13.5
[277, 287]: 13.4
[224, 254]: 13.2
